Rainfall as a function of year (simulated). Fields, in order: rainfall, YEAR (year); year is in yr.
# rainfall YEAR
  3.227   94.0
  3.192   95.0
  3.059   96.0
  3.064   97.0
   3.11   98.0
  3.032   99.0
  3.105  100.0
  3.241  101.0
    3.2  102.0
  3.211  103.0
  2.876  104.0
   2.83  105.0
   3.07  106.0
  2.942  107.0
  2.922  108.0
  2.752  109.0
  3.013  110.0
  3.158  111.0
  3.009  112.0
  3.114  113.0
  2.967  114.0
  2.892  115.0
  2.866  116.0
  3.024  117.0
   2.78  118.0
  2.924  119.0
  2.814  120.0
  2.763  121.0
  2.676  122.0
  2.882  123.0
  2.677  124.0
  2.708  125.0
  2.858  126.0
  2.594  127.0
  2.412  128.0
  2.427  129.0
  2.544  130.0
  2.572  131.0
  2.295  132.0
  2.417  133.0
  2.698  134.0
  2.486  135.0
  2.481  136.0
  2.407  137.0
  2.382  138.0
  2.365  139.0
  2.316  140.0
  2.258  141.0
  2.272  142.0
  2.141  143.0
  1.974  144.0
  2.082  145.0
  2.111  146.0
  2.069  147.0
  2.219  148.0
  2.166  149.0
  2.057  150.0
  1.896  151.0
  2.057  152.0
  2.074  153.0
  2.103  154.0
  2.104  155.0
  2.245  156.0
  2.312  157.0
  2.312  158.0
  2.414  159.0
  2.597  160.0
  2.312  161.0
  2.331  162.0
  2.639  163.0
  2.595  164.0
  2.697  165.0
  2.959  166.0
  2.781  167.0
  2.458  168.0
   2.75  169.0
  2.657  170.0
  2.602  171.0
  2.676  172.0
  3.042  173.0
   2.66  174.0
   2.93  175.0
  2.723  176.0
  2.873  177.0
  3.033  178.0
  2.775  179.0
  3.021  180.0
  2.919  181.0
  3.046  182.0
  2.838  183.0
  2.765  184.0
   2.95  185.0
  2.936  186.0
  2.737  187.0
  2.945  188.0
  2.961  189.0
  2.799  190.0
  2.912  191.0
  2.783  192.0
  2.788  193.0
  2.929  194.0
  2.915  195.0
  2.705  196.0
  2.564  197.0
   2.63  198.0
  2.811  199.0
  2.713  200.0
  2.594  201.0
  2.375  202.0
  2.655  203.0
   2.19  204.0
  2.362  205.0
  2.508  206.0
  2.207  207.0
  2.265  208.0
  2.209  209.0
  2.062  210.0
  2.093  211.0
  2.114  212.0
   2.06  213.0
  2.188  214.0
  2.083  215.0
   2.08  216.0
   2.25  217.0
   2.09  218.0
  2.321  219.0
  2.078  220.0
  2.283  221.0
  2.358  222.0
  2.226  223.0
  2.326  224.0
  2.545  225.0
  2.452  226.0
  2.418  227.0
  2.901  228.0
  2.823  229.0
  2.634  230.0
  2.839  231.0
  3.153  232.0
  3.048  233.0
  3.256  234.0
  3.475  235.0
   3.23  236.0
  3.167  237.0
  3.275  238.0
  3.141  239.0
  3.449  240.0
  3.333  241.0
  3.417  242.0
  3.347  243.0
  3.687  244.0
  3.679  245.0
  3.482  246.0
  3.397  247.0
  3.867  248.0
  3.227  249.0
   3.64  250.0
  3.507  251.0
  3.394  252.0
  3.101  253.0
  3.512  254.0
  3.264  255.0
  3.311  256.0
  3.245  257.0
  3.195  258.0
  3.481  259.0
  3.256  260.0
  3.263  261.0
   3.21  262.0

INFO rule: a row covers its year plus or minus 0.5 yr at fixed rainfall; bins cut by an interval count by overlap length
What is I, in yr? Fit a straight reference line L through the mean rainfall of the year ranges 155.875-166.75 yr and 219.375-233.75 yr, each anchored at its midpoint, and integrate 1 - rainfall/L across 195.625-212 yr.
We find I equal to 0.9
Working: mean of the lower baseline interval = 2.51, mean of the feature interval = 2.42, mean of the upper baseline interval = 2.59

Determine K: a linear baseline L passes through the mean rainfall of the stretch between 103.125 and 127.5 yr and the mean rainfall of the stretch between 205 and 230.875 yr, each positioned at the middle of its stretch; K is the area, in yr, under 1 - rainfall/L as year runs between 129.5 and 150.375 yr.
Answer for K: 3.4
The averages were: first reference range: 2.88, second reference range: 2.31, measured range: 2.3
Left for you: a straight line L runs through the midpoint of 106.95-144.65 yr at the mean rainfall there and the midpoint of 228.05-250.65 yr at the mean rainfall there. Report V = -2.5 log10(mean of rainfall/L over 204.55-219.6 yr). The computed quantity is 0.39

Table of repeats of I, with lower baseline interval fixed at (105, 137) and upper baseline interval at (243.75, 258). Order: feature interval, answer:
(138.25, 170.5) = 6.75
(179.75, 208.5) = 3.87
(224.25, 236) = 1.62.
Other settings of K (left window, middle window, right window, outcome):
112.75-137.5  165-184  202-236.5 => -1.8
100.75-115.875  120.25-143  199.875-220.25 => 2.6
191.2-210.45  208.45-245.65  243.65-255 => 4.5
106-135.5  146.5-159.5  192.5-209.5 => 2.6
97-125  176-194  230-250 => 1.6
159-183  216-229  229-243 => 3.1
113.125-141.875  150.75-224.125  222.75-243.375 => 7.5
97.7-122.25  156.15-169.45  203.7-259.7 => 1.7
